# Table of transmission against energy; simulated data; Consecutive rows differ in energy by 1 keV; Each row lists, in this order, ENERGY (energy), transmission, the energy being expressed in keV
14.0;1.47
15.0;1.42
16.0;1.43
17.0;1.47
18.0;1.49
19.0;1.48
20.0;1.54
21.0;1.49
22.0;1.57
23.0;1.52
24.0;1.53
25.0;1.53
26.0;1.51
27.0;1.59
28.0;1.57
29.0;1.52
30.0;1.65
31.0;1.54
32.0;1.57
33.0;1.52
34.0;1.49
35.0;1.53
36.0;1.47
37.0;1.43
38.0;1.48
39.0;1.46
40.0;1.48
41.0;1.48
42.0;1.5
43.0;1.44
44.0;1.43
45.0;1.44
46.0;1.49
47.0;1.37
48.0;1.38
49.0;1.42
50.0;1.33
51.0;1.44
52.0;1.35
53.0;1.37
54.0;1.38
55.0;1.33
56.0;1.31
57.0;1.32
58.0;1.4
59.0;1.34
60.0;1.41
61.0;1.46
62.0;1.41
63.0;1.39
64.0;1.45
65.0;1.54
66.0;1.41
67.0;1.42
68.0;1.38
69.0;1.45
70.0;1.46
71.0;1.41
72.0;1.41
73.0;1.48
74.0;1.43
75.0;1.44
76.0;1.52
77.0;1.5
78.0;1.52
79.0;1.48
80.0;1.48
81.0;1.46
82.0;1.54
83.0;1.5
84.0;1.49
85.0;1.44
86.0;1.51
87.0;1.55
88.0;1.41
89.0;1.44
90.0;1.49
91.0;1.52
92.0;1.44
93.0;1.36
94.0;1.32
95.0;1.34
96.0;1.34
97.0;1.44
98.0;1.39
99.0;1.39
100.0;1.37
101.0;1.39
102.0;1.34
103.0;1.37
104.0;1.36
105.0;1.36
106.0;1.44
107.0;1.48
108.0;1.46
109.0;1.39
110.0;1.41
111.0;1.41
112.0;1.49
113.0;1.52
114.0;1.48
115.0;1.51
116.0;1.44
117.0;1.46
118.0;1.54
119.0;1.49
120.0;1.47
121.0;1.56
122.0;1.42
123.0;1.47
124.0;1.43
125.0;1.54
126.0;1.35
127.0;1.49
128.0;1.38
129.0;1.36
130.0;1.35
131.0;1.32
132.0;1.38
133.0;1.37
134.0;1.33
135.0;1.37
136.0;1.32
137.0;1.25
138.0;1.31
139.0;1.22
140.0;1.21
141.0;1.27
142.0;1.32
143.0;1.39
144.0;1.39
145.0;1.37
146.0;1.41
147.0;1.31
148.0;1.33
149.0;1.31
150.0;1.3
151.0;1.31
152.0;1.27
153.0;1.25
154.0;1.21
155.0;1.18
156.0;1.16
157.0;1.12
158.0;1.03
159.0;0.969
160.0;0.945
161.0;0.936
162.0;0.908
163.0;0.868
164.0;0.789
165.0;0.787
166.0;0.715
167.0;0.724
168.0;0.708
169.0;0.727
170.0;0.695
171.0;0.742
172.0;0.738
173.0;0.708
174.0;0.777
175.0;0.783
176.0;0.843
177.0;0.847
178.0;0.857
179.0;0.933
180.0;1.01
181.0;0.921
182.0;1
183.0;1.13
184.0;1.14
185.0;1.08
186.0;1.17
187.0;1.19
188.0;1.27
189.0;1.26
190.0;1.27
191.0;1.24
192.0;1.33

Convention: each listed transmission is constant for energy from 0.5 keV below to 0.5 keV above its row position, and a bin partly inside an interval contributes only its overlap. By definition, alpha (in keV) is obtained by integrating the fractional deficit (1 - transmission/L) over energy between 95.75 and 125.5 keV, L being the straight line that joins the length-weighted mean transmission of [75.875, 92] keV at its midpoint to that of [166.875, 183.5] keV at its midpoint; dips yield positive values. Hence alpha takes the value -3.39 keV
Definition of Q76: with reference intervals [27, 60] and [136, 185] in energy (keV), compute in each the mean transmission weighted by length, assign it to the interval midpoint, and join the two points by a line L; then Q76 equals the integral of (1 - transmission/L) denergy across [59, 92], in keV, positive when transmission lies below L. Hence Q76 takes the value -3.1 keV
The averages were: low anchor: 1.45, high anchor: 1.05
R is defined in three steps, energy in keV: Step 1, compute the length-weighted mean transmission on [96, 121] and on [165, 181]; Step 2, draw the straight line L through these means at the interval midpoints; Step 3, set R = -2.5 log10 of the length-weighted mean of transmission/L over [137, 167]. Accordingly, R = -0.15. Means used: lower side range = 1.43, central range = 1.15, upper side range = 0.791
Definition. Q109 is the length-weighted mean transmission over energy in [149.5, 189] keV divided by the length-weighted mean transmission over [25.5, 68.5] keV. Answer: 0.67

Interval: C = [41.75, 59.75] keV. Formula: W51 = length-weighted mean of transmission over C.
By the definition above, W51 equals 1.39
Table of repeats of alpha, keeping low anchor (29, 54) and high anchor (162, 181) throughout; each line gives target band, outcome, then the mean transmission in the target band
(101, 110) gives -2.1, 1.4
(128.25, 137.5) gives -3.2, 1.34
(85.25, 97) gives -2.2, 1.43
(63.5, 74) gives -0.9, 1.44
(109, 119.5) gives -3.7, 1.47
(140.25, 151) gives -4.7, 1.34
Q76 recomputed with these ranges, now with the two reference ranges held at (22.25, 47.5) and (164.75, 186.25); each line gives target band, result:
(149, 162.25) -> -2.48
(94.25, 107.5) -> -2.01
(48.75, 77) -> -0.78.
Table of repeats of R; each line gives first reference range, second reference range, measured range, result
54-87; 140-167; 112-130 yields -0.16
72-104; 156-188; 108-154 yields -0.19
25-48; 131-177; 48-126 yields -0.09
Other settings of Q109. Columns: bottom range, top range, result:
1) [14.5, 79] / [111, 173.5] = 0.84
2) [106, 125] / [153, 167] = 0.66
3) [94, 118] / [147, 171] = 0.71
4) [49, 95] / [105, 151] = 0.97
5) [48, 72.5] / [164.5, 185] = 0.60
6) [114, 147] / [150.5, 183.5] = 0.67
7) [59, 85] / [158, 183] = 0.58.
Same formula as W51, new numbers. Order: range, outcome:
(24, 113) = 1.44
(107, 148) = 1.4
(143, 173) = 1.04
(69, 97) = 1.45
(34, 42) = 1.48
